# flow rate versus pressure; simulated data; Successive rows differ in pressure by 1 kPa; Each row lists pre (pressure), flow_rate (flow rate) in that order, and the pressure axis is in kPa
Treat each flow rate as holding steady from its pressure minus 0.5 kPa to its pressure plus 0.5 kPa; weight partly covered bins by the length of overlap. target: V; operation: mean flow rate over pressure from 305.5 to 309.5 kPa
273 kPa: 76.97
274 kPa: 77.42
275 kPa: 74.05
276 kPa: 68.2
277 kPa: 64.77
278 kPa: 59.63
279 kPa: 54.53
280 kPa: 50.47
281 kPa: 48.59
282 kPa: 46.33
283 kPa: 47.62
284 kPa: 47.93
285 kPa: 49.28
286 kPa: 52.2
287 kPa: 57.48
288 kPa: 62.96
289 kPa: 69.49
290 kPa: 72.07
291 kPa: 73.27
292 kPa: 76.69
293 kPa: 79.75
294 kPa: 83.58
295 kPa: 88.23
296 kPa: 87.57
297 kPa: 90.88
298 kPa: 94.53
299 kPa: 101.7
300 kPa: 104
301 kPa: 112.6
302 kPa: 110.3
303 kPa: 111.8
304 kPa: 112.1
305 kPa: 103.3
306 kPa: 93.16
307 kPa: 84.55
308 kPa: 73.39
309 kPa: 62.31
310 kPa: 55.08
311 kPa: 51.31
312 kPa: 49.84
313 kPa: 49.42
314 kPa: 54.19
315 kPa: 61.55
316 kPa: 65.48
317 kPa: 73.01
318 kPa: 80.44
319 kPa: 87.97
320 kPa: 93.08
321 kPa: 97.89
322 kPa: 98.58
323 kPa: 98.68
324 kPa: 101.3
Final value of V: 78.4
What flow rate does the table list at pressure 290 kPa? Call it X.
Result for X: 72.07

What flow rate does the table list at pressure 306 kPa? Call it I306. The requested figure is 93.16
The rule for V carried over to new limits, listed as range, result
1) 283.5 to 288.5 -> 54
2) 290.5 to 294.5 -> 78.3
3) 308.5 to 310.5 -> 58.7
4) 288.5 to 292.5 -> 72.9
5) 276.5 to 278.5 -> 62.2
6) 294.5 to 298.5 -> 90.3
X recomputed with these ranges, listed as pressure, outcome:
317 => 73.01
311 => 51.31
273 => 76.97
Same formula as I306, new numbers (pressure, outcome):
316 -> 65.48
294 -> 83.58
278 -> 59.63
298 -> 94.53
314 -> 54.19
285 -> 49.28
